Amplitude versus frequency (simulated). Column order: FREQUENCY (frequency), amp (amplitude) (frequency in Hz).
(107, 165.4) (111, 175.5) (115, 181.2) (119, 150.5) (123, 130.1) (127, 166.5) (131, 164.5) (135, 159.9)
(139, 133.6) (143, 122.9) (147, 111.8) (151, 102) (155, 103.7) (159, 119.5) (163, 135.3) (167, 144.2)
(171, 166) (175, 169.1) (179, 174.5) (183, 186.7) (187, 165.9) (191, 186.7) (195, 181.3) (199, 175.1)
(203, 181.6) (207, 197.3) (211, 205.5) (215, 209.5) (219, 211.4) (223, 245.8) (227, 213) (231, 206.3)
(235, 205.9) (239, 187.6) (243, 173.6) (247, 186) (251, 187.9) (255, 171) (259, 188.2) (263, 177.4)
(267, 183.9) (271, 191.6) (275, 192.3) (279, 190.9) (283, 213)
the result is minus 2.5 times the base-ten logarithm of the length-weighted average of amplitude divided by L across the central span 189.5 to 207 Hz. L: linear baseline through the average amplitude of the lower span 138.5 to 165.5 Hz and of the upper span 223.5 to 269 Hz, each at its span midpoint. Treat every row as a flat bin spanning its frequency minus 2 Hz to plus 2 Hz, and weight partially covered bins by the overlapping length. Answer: -0.19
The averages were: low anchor 118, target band 183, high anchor 191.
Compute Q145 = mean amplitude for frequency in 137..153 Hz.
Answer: 118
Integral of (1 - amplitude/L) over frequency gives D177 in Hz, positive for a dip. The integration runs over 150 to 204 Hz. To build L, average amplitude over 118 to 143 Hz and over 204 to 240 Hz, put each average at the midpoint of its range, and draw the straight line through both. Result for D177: 7.0 Hz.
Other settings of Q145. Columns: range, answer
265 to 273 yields 188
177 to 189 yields 176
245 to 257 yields 182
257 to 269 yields 183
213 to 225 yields 222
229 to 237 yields 206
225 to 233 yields 210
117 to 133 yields 153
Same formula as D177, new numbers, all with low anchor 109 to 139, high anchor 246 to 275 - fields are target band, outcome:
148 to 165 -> 5.2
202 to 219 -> -2.5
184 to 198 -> -0.6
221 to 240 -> -3.6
